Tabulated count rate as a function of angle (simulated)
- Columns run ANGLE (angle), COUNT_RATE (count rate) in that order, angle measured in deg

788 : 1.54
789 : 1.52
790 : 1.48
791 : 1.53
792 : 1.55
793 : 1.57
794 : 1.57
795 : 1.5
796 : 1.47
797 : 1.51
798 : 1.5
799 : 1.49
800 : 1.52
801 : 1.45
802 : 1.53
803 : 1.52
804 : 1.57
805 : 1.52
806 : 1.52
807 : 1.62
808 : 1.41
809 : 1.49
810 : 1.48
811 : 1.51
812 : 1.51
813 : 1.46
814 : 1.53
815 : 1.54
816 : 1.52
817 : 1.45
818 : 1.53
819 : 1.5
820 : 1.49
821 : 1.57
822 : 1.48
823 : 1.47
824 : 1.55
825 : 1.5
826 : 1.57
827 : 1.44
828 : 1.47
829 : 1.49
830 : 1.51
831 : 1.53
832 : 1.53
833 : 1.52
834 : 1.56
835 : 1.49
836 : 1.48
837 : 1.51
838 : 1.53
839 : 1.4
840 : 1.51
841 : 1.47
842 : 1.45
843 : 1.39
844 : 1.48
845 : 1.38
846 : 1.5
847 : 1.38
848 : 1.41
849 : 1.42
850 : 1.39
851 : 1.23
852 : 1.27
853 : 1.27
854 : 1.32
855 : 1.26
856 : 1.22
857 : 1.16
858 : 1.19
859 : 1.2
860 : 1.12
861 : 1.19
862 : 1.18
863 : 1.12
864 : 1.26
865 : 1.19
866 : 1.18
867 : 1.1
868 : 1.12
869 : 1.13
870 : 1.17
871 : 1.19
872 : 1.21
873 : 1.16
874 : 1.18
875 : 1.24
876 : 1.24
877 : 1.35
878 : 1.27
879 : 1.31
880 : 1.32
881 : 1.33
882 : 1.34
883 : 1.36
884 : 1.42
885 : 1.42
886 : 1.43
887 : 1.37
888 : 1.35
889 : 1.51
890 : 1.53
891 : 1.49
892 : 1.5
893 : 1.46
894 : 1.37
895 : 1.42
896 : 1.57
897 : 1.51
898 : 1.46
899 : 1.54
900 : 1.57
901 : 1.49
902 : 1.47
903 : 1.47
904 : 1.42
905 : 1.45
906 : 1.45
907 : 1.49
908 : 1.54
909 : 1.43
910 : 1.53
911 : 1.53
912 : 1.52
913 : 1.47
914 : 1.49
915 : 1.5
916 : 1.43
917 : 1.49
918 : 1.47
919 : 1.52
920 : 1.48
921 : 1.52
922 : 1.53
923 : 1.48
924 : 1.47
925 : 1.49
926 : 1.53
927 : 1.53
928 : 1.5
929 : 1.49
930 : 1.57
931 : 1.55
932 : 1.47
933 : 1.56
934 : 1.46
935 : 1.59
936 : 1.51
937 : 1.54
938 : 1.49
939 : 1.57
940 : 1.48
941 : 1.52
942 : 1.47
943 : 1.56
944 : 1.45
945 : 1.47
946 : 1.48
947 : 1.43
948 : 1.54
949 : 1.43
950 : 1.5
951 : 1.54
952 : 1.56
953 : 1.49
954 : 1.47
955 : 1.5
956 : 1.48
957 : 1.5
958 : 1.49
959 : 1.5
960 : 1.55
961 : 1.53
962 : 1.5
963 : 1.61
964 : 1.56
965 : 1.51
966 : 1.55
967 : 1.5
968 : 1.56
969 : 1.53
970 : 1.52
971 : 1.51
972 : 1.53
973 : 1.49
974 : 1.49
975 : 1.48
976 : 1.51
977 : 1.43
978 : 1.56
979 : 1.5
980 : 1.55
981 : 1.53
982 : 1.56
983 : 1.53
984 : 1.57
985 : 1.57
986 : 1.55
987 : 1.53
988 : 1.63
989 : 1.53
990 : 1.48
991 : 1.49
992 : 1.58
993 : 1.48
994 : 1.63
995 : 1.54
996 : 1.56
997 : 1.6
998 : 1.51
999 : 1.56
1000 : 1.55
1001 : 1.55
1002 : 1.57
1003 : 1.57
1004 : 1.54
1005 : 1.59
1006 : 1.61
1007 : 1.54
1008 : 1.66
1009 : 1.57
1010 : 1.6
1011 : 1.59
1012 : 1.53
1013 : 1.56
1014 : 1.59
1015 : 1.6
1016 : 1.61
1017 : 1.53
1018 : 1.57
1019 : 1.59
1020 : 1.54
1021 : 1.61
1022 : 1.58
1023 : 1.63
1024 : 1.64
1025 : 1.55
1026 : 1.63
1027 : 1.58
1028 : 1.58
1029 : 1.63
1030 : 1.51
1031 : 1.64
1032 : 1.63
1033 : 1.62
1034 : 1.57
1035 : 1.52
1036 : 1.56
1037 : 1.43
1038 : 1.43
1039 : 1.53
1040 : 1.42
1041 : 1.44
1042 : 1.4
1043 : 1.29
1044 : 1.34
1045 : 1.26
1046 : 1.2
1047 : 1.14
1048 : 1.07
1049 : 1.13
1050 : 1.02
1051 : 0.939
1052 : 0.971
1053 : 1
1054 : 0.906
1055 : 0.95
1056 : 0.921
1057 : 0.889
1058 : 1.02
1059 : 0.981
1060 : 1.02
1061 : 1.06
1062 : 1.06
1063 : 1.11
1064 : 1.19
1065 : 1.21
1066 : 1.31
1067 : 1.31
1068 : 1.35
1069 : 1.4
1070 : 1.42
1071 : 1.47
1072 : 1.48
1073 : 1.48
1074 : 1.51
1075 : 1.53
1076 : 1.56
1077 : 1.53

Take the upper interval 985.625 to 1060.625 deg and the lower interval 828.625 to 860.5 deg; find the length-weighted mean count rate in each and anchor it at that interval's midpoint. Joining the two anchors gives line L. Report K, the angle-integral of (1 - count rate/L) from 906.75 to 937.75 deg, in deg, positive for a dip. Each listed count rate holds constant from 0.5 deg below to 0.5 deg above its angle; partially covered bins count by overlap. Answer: -2.1 deg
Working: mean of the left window 1.39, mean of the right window 1.44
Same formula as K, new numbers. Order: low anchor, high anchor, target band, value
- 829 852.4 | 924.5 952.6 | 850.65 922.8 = 5.8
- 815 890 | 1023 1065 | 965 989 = -3.9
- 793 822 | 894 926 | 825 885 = 6.6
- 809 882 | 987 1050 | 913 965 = -2.1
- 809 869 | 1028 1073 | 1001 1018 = -3.7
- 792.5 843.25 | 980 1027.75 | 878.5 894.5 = 1.3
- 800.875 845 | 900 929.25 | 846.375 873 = 4.8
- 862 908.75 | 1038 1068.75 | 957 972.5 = -3.3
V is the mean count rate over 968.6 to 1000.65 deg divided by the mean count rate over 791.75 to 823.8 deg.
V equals 1.02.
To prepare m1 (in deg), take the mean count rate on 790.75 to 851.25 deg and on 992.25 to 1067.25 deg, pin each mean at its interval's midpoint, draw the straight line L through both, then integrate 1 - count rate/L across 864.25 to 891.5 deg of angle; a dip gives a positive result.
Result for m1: 3.26 deg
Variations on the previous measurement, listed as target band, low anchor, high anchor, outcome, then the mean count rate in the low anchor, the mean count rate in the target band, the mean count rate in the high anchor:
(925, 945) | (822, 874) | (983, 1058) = -1.6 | 1.35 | 1.52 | 1.46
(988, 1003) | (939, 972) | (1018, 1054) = -0.9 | 1.51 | 1.55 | 1.41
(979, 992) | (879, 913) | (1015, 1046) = -0.4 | 1.45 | 1.54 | 1.52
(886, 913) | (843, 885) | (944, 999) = -2.5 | 1.27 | 1.48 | 1.52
